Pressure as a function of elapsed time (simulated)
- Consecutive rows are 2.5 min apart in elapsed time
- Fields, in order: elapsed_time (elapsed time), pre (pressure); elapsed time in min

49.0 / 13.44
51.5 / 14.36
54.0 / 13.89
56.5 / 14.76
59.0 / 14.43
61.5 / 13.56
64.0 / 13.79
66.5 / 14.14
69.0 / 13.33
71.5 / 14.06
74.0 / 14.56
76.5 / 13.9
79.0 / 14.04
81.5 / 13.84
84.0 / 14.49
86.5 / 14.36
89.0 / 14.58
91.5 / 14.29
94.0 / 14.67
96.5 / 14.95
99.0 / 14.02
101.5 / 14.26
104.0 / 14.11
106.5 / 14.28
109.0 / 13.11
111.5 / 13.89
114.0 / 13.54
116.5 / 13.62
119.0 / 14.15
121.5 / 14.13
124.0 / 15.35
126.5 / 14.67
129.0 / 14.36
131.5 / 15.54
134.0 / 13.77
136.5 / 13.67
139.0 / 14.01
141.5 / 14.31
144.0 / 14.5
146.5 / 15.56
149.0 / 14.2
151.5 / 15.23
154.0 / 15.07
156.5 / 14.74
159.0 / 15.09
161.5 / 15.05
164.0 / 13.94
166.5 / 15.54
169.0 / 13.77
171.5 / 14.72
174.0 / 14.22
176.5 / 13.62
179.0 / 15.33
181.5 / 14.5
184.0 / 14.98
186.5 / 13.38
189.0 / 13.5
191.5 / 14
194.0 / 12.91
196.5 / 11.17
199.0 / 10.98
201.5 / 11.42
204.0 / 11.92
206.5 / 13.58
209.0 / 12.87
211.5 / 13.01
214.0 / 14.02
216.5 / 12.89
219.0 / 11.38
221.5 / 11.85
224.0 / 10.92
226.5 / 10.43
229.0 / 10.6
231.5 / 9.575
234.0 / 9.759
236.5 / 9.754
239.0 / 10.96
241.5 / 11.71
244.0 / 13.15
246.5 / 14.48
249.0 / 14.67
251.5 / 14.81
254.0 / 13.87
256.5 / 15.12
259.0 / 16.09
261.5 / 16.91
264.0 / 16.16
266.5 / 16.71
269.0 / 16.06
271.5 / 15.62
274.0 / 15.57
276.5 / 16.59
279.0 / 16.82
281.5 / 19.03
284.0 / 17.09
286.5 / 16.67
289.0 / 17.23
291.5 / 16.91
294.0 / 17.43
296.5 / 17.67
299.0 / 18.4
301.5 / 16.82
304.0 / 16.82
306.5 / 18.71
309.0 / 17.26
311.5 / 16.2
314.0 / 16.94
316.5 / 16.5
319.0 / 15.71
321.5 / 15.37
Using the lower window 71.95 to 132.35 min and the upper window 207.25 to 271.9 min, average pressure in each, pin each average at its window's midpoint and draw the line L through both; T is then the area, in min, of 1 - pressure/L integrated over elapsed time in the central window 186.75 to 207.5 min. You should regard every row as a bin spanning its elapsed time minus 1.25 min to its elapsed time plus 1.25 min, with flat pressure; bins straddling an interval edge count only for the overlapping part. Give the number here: 1.6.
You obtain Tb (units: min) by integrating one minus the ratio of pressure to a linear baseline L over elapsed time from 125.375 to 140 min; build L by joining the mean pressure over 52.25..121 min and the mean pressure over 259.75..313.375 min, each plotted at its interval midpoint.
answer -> 0.4 min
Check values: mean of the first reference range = 14.1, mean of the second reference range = 17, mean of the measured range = 14.3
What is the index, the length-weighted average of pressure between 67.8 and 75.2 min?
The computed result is 14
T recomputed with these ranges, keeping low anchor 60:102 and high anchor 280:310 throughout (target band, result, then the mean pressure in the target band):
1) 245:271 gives 2.24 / 15.5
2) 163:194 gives 2.85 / 14.2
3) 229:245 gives 5.63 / 10.8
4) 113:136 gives 0.79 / 14.3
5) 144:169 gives 0.79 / 14.9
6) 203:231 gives 7.24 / 12.1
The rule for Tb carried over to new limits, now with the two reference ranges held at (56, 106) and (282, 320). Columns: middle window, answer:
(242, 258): 2.1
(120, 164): 1.1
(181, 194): 1.4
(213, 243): 9.3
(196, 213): 3.9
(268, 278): 0.5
